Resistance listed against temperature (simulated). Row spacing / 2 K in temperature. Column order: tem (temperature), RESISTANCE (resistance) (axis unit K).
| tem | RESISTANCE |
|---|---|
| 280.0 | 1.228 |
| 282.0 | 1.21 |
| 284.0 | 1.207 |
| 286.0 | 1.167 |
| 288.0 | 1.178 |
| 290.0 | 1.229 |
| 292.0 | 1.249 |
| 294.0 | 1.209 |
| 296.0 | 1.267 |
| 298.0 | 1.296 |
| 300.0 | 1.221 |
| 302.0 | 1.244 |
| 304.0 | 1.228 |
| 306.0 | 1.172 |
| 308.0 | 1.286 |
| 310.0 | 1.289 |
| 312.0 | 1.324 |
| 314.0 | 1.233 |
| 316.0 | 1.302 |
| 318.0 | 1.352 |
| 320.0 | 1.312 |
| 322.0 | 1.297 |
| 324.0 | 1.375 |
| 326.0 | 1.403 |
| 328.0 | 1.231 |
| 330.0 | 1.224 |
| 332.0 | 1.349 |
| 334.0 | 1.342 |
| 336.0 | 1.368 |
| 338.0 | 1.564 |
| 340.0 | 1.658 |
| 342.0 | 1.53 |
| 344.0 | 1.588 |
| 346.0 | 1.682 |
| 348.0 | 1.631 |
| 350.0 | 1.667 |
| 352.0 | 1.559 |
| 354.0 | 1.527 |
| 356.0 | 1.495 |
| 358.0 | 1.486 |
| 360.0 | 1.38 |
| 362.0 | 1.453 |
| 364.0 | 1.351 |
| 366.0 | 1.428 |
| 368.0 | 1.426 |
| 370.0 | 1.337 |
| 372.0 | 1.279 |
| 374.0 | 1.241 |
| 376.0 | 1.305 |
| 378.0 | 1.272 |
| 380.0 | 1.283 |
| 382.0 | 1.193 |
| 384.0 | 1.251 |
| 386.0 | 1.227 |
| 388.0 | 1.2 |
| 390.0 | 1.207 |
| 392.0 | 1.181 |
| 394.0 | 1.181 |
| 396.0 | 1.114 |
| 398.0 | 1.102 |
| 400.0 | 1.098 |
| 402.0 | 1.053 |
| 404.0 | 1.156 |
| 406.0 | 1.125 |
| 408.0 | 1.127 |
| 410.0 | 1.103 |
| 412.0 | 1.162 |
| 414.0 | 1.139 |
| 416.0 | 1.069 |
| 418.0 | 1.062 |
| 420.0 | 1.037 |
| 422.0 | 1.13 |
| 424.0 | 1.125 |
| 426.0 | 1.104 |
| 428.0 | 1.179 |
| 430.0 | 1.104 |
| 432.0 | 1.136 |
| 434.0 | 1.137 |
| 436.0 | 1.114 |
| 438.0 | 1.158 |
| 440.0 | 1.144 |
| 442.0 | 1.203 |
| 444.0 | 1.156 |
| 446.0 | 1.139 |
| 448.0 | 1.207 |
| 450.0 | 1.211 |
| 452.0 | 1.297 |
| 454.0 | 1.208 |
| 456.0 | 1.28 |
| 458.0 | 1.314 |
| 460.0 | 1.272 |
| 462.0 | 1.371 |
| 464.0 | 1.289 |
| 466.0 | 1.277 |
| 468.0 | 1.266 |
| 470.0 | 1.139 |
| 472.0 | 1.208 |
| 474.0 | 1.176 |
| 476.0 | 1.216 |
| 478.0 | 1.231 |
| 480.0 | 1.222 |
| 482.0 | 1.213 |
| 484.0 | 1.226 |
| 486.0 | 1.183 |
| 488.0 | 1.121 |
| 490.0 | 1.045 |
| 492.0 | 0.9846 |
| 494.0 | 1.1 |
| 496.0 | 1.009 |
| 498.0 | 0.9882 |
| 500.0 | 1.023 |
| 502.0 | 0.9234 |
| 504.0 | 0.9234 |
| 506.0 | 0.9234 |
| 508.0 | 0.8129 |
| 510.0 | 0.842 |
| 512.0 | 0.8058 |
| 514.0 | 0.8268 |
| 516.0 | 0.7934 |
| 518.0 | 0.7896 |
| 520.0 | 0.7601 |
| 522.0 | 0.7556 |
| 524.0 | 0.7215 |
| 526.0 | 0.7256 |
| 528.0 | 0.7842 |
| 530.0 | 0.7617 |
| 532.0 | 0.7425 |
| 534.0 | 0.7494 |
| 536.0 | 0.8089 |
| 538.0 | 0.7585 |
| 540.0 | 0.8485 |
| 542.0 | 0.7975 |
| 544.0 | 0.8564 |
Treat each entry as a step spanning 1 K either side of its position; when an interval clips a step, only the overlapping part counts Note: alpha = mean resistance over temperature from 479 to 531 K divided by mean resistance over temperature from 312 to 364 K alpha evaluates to 0.65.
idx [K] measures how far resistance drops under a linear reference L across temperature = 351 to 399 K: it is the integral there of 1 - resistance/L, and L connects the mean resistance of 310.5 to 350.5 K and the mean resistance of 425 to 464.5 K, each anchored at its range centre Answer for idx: 0.8 K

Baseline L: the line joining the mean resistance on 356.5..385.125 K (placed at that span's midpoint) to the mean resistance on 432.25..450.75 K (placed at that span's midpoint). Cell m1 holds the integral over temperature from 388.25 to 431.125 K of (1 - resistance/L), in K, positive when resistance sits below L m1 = 4.0 K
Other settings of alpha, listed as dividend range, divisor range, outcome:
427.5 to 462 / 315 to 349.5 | 0.84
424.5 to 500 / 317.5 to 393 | 0.85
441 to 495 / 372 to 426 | 1.04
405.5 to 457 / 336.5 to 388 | 0.80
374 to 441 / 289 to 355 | 0.84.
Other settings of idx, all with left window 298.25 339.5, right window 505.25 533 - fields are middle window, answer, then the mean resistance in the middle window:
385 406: -0.8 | 1.15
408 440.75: -2.7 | 1.12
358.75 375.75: -2.5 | 1.36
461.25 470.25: -3.4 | 1.28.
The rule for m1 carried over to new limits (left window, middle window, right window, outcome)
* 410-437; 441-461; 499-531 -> -3.9 K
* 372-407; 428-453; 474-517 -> -1.3 K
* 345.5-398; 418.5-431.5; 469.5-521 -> 1.0 K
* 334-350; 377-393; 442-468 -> 2.4 K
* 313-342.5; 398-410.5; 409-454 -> 1.0 K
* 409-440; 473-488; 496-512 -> -3.5 K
